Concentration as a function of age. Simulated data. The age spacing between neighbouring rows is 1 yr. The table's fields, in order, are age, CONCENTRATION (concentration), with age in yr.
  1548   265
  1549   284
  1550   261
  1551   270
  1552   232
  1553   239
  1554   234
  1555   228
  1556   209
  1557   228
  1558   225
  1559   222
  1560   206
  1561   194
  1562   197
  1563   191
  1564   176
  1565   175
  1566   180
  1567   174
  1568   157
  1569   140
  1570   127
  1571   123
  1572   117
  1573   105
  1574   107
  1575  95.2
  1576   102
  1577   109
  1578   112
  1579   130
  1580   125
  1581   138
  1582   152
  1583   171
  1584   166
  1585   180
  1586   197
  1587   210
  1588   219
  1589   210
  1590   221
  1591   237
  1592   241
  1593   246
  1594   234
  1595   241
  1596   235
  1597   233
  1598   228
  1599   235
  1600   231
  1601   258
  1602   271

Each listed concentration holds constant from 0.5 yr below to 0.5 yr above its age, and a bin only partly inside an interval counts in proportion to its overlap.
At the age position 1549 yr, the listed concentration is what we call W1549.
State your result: 284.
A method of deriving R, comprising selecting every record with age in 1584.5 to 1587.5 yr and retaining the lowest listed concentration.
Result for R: 180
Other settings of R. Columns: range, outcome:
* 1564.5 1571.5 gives 123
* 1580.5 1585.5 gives 138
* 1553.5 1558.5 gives 209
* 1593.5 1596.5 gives 234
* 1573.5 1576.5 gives 95.2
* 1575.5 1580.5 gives 102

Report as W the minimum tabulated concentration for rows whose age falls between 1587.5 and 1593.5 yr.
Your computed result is 210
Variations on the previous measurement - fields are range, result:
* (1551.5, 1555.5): 228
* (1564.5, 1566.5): 175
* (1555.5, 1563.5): 191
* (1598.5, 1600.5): 231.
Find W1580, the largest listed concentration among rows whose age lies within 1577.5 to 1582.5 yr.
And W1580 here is 152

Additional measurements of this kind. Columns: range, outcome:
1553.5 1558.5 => 234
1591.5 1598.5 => 246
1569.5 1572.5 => 127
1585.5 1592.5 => 241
